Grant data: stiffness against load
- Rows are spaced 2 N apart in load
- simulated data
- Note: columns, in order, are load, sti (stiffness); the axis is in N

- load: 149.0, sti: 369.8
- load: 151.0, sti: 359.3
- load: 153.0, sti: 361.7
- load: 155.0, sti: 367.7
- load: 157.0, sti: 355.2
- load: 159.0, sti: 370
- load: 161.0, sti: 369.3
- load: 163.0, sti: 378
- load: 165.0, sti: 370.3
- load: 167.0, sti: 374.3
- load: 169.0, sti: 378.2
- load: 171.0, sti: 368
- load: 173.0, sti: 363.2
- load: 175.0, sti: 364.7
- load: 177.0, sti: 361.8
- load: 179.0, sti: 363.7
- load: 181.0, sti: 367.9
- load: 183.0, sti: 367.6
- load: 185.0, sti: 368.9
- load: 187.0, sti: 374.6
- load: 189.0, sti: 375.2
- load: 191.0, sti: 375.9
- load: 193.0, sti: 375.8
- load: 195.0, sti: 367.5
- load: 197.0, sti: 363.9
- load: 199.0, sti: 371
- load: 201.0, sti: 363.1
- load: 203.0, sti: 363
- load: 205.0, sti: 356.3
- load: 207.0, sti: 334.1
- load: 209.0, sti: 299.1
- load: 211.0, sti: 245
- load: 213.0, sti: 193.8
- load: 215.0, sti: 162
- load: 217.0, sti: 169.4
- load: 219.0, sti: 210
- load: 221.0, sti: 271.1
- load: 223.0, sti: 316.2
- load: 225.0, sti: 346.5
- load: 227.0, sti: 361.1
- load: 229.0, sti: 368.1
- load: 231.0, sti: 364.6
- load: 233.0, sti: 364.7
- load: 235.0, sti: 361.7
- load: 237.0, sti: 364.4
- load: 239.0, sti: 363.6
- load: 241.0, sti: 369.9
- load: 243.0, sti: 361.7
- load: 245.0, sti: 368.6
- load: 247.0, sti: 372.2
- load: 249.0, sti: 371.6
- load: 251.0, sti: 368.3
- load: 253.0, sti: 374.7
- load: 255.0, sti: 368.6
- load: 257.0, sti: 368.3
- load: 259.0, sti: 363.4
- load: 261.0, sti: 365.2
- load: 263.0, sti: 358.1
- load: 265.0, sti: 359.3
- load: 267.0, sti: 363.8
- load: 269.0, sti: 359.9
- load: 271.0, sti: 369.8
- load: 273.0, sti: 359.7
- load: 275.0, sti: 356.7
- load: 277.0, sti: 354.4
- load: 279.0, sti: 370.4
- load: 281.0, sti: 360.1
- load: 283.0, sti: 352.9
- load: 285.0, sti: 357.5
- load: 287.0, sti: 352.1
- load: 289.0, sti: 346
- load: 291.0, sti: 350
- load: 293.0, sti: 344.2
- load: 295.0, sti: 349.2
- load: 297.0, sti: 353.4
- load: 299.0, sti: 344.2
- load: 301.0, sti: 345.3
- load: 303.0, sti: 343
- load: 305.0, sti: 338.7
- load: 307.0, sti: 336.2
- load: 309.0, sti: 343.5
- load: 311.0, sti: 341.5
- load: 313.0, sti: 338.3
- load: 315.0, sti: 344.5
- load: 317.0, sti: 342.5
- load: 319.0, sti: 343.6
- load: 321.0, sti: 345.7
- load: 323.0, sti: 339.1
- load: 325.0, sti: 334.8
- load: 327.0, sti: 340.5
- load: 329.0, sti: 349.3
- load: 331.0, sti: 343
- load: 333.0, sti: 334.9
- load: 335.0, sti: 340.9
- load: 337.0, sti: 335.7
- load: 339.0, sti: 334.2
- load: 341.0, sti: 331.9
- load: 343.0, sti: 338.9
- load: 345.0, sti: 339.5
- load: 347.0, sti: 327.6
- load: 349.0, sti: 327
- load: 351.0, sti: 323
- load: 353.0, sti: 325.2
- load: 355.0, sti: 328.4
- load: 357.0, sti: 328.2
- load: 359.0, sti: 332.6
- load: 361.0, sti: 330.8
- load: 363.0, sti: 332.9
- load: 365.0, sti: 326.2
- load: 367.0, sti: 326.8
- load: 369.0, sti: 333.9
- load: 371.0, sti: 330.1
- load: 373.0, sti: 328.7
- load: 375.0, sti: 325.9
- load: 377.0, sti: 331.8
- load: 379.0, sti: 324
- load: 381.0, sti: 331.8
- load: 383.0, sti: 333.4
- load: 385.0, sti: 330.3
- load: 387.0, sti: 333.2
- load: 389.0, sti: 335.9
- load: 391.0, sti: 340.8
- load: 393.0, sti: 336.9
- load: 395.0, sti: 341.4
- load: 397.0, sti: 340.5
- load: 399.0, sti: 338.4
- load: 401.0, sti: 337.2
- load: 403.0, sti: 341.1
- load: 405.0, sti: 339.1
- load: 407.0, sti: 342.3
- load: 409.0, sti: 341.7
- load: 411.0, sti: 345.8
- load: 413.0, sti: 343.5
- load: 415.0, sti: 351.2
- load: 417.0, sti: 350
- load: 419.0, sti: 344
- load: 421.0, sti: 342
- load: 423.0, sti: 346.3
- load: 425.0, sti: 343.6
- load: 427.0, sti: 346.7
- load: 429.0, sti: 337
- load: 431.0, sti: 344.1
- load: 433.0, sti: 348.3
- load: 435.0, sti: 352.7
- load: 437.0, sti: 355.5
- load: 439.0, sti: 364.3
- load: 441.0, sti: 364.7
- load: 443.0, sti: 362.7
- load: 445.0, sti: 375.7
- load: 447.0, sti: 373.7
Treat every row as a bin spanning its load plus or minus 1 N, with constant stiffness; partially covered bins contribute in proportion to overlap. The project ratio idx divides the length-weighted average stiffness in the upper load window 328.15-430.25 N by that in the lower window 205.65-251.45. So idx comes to 1.06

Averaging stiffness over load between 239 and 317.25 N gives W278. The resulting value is 356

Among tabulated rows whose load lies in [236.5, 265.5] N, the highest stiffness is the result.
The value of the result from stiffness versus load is 374.7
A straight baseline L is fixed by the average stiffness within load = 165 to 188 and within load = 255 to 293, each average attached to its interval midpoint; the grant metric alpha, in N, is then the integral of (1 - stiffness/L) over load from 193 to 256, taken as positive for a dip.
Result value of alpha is 5.70 N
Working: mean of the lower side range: 369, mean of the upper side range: 359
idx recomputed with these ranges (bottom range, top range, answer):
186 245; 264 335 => 1.06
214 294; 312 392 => 0.97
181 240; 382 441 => 1.04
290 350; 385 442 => 1.01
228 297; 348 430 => 0.93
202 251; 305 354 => 1.05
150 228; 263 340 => 1.03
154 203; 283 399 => 0.91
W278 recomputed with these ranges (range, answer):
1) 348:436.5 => 337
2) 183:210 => 361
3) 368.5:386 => 330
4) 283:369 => 339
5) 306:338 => 341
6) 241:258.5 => 369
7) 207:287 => 337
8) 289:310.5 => 345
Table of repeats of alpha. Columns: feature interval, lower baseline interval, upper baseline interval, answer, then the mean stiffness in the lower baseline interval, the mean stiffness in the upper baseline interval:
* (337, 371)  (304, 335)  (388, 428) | 1.1 N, 341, 342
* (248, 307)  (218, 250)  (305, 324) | -2.3 N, 346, 342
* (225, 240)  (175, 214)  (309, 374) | -0.8 N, 347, 335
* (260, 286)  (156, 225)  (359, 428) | -1.9 N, 336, 337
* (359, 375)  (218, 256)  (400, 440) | 0.8 N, 350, 346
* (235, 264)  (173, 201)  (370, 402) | -0.7 N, 369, 334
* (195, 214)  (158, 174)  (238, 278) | 2.3 N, 371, 365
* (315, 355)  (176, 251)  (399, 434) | 0.5 N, 337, 344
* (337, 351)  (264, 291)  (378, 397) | 0.5 N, 358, 335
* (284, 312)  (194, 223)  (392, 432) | -2.9 N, 292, 343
